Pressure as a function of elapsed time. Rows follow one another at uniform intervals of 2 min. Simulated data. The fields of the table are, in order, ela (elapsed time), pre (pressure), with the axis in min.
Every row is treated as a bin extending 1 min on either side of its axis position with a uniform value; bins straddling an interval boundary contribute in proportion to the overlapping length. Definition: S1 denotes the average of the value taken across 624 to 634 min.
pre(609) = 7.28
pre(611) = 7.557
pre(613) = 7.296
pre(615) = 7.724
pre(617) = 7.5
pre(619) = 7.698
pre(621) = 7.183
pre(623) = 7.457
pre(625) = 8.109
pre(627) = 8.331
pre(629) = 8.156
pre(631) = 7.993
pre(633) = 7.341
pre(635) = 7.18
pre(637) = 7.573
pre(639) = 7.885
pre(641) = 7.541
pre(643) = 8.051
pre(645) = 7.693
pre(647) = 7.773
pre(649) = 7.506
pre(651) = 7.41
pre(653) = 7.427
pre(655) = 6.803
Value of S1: 7.99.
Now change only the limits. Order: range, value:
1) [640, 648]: 7.76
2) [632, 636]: 7.26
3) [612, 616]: 7.51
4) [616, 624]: 7.46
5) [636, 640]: 7.73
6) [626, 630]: 8.24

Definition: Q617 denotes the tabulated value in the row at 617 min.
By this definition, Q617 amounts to 7.5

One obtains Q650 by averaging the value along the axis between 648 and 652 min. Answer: 7.46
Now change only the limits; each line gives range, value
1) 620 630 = 7.85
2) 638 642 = 7.71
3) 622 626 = 7.78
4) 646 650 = 7.64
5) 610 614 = 7.43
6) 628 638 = 7.65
